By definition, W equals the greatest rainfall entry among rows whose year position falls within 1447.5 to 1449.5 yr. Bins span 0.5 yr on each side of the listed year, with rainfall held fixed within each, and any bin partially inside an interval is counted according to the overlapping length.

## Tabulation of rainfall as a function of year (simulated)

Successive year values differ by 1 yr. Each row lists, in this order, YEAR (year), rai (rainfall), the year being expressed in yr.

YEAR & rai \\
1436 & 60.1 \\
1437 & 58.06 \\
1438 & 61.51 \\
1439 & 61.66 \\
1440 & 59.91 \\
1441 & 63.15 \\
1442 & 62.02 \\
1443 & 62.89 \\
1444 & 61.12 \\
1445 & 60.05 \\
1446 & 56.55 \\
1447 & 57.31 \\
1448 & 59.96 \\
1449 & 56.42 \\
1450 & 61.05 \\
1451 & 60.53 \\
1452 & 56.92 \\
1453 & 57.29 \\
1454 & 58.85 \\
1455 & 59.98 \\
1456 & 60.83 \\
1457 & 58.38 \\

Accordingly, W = 59.96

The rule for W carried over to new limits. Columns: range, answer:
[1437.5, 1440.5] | 61.66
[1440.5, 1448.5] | 63.15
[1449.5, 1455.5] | 61.05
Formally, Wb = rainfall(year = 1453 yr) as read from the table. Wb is 57.29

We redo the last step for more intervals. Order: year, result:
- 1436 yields 60.1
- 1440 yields 59.91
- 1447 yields 57.31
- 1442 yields 62.02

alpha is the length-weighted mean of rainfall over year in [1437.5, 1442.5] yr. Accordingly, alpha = 61.6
